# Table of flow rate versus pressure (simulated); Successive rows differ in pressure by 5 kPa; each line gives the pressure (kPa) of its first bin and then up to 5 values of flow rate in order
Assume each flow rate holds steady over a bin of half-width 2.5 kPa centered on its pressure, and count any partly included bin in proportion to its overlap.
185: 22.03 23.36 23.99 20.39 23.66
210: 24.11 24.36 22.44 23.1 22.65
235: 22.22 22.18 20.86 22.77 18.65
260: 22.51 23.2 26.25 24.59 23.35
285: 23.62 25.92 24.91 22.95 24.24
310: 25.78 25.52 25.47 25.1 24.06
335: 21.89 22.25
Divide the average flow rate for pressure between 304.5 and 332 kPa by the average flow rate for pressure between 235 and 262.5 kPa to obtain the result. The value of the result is 1.2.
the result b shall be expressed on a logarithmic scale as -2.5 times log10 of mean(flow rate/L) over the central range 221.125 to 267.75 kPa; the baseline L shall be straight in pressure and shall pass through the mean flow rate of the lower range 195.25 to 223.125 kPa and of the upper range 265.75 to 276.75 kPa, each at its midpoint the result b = 0.10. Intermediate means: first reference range 23.1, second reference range 25.1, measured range 22.1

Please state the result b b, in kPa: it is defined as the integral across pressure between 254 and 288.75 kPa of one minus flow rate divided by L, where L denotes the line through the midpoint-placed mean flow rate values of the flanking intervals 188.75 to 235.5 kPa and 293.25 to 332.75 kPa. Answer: 0.85 kPa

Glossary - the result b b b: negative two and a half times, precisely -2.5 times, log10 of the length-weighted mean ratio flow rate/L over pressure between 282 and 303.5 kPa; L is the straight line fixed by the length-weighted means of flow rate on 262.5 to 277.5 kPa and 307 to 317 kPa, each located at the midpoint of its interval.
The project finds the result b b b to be 0.04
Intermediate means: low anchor 24.7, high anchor 25.6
